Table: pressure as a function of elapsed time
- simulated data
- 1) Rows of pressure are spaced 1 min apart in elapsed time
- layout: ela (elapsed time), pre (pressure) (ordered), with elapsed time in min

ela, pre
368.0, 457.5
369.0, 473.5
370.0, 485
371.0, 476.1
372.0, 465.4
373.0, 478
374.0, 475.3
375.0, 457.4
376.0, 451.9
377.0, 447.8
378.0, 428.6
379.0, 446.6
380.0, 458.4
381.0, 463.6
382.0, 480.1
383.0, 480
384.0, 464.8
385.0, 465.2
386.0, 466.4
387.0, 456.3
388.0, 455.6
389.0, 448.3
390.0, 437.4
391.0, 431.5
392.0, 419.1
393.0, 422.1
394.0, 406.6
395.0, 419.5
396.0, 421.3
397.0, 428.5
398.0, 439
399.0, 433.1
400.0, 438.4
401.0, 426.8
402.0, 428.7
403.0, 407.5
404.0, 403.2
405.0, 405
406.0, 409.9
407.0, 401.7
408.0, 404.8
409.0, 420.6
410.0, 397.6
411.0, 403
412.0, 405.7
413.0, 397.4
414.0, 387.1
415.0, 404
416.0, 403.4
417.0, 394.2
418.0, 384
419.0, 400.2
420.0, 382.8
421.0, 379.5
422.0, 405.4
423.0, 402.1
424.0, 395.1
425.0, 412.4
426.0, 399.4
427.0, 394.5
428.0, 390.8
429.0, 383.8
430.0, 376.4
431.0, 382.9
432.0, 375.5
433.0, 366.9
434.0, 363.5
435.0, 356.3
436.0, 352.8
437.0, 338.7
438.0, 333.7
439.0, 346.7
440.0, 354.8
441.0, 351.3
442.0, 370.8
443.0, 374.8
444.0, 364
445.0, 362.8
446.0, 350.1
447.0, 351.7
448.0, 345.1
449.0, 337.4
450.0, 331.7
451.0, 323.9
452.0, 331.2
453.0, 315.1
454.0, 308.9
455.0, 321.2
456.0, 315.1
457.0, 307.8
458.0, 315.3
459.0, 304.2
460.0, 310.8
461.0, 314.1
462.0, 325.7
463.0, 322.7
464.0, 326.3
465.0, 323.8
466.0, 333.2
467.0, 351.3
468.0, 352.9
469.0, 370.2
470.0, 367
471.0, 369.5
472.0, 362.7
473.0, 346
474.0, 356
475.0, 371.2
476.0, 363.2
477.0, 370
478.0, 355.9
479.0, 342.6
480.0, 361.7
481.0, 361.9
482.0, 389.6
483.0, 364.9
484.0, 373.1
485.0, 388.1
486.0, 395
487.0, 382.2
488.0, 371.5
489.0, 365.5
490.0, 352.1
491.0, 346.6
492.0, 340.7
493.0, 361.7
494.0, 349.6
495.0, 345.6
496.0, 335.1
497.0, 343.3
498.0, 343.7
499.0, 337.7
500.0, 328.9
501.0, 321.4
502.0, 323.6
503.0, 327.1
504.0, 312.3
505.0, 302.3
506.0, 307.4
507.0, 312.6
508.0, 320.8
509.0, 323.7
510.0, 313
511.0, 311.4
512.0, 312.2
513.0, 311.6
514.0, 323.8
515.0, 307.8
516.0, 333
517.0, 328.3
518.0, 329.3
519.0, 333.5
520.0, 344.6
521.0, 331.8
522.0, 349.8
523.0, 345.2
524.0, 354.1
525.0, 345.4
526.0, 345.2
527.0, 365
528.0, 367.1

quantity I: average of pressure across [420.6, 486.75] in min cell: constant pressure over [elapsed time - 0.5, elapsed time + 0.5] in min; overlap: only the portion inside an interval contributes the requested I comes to 356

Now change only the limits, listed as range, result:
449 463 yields 318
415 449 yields 374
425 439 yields 371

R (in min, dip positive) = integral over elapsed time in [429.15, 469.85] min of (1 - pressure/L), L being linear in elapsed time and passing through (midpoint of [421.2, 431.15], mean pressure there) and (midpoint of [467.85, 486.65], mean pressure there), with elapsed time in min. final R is 4.2 min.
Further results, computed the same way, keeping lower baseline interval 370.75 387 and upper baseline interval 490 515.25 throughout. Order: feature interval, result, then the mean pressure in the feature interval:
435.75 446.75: 1.11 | 355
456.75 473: 1.43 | 336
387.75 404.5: 0.63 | 427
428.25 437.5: 0.84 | 367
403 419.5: 0.99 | 402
